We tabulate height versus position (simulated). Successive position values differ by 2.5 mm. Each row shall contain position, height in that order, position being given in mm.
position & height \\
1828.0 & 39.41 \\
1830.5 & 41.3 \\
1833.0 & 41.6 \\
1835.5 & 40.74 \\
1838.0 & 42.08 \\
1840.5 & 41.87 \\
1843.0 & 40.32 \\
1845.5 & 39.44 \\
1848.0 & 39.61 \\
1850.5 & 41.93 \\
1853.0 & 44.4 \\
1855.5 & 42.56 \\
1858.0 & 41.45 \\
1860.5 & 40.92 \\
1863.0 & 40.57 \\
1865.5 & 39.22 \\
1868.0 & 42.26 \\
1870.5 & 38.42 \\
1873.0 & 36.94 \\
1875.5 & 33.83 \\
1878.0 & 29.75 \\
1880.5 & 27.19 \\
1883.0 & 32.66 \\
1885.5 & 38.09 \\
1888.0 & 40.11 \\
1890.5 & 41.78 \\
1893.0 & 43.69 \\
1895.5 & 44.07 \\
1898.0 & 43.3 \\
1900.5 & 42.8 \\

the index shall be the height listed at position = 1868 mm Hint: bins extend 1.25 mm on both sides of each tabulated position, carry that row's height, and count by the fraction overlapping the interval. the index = 42.26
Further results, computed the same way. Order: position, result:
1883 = 32.66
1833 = 41.6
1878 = 29.75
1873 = 36.94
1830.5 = 41.3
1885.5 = 38.09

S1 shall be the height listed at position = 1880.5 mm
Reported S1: 27.19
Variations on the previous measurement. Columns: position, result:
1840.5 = 41.87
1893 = 43.69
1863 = 40.57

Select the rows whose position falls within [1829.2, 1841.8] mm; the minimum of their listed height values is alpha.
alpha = 40.74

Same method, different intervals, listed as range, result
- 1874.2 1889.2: 27.19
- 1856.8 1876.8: 33.83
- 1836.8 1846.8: 39.44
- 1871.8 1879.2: 29.75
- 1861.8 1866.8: 39.22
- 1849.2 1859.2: 41.45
